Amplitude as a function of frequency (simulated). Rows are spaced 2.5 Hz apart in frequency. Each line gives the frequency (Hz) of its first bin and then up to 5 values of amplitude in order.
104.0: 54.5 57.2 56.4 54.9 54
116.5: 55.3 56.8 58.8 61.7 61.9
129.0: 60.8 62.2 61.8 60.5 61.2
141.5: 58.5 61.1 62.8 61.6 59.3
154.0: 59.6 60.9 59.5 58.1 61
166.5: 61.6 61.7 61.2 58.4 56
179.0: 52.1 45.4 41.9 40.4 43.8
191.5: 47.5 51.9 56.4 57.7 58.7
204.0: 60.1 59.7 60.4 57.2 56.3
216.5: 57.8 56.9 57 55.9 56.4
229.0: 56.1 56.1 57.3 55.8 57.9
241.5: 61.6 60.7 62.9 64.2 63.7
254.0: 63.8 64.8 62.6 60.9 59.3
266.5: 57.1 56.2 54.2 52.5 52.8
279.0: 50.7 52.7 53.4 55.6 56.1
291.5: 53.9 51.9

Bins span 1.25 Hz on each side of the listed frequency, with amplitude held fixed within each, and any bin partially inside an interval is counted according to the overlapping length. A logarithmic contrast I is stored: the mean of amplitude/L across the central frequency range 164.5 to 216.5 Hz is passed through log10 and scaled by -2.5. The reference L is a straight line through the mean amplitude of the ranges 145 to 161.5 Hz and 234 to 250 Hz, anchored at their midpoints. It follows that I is 0.11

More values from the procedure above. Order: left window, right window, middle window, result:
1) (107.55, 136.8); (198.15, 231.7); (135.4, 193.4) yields 0.04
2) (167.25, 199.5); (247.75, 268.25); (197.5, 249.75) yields -0.02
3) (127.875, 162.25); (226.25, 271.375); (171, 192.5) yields 0.22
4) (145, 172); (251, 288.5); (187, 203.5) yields 0.14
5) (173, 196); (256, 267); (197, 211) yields -0.14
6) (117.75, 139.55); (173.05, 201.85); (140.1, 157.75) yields -0.06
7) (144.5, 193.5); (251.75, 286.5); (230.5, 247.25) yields -0.04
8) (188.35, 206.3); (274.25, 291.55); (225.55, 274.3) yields -0.11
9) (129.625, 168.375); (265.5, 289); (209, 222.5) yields 0.00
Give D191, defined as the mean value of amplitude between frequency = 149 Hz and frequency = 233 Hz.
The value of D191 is 55.9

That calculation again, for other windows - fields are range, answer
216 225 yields 56.9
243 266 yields 62.4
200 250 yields 58.4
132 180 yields 59.9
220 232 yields 56.3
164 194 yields 52.2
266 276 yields 54.7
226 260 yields 60.3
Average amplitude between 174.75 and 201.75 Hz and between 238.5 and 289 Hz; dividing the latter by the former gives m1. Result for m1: 1.17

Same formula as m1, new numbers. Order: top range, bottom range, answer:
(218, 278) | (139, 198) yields 1.05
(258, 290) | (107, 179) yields 0.94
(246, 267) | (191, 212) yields 1.09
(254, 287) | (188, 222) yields 1.01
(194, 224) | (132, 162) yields 0.95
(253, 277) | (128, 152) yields 0.96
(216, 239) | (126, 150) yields 0.92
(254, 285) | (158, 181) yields 0.97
